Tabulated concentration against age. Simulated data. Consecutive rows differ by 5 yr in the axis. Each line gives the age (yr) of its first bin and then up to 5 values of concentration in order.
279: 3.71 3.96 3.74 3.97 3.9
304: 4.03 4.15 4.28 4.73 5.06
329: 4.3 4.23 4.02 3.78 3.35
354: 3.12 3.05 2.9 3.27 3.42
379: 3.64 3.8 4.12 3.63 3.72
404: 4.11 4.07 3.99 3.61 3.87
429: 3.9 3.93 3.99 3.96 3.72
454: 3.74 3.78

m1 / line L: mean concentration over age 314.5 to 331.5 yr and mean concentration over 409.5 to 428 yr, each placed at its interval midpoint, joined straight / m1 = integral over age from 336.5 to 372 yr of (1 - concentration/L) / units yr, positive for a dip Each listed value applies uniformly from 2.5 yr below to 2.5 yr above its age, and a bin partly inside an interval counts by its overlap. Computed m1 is 8.4 yr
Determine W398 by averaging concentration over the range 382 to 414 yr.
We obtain 3.92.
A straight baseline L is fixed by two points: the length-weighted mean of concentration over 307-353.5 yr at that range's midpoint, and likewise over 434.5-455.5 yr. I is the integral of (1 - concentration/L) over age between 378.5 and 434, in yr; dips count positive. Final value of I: 1.3 yr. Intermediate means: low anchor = 4.16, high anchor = 3.87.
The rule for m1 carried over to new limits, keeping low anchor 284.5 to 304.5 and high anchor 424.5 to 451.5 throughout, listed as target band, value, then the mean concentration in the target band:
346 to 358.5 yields 2.16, 3.23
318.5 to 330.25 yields -2.50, 4.73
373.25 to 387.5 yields 0.80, 3.68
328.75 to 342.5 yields -0.82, 4.13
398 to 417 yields -0.41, 3.98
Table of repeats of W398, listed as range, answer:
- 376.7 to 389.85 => 3.82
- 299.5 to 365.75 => 3.93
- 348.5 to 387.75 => 3.34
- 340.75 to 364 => 3.3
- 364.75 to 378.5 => 3.33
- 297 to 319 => 4.17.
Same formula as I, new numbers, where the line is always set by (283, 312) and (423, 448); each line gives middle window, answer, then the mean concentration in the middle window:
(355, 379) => 4.5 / 3.21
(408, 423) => 0.2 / 3.87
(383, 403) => 0.5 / 3.84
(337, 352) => 1.0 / 3.69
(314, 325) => -2.2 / 4.73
